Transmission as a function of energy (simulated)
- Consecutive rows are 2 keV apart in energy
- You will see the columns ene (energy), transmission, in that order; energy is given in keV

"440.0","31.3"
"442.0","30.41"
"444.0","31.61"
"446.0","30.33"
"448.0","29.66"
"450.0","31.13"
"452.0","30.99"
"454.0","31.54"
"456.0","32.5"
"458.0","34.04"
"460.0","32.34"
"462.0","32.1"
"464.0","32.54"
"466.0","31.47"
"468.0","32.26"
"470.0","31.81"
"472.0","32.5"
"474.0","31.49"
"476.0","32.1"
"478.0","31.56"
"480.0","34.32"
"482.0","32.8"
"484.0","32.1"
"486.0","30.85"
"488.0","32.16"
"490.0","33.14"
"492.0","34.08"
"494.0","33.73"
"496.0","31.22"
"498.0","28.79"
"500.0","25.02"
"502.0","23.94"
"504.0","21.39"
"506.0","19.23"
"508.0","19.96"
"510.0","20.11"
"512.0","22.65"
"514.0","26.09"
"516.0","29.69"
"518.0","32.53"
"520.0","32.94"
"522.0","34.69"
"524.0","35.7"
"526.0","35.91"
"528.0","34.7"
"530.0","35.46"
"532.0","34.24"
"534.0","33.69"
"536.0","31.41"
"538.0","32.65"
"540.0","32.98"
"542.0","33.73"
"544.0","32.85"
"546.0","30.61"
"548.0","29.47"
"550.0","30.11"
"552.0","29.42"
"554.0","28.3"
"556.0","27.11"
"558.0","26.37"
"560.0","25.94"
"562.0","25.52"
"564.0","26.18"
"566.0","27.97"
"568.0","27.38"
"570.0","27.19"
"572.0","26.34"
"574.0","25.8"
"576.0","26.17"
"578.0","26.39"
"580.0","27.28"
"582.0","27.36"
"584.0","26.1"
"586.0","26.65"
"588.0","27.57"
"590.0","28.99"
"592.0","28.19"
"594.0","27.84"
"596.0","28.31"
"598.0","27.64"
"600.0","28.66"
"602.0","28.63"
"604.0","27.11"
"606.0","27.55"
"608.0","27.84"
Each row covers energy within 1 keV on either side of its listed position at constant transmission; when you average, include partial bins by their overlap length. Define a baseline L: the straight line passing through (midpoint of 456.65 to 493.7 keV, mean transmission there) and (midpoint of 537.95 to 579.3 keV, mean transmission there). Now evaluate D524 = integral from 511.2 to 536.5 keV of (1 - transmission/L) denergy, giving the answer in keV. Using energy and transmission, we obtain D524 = -1.96 keV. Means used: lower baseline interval 32.5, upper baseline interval 28.4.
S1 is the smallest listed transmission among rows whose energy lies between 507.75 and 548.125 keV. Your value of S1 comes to 19.96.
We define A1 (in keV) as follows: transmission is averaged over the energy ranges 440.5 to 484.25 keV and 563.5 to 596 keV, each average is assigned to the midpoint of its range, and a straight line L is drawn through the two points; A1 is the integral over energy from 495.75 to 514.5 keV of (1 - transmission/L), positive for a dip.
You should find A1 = 4.2 keV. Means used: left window 31.9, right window 27.1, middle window 23.5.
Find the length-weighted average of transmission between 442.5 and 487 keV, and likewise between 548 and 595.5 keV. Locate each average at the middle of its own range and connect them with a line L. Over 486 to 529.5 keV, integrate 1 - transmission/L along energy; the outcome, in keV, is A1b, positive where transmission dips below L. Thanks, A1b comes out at 1.4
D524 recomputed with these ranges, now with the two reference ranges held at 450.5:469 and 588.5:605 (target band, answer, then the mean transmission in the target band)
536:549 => -1.0 keV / 32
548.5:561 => 0.6 keV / 27.9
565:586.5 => 1.5 keV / 26.8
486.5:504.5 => 0.9 keV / 29.5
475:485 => -0.3 keV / 32.6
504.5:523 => 2.6 keV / 26.3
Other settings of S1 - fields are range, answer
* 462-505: 21.39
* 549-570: 25.52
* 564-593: 25.8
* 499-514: 19.23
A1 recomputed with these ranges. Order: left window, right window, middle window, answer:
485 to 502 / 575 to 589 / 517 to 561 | -4.80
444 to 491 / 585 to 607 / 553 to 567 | 1.10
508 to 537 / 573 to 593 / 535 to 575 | 0.09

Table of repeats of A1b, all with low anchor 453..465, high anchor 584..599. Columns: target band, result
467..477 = 0.0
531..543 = -1.4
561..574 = 0.9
